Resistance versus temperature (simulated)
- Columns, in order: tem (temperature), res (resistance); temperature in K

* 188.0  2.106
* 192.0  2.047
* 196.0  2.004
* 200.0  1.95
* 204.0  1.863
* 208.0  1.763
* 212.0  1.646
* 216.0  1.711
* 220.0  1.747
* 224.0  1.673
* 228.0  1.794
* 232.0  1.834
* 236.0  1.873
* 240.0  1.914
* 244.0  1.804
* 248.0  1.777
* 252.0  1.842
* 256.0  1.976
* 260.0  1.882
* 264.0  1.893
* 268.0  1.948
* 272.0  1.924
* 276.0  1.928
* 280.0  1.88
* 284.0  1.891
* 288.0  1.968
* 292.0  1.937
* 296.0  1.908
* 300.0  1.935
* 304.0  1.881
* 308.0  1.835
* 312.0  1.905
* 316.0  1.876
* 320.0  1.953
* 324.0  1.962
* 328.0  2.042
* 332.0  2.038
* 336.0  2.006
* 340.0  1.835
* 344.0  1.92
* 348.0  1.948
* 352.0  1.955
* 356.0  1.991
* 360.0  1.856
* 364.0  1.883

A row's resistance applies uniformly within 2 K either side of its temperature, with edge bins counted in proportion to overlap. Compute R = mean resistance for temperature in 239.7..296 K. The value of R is 1.9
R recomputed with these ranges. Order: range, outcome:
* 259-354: 1.93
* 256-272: 1.92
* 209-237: 1.75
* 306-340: 1.95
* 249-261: 1.89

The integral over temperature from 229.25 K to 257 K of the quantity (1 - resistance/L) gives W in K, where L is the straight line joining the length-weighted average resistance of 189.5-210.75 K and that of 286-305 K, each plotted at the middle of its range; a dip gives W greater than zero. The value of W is 1.0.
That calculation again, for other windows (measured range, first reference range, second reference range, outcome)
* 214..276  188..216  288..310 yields 1.7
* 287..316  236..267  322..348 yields 0.3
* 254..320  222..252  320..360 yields -1.0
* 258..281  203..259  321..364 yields -0.7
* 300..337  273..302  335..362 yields -0.3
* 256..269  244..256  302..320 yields -0.5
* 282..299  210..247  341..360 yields -0.6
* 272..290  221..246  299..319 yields -0.6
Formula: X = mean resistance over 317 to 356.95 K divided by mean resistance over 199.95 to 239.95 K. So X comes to 1.10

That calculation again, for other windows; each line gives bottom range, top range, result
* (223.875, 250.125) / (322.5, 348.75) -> 1.08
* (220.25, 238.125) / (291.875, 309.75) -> 1.06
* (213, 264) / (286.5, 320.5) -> 1.05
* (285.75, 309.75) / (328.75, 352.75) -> 1.02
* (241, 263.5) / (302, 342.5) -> 1.04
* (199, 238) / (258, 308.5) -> 1.07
